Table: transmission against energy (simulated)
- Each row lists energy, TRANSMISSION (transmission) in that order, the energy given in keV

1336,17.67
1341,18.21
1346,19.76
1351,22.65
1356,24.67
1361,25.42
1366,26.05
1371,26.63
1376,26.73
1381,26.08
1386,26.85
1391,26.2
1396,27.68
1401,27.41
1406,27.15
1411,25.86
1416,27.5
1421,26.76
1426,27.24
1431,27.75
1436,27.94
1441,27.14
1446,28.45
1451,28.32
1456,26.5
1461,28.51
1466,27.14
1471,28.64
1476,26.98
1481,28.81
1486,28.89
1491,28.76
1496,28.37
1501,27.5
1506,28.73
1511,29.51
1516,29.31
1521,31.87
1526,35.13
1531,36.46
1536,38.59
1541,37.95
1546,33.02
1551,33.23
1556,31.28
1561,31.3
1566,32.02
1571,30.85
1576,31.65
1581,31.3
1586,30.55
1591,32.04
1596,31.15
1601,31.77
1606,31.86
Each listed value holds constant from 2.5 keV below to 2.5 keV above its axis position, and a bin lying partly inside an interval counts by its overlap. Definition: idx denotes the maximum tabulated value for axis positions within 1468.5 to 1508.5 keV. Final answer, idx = 28.89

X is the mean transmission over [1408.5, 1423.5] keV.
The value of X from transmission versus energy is 26.7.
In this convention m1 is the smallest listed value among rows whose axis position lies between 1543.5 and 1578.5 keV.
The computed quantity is 30.85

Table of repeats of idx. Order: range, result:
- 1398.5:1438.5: 27.94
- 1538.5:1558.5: 37.95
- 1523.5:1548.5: 38.59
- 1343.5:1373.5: 26.63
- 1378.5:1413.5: 27.68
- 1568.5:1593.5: 32.04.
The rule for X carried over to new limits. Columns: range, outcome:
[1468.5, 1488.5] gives 28.3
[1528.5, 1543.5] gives 37.7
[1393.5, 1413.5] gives 27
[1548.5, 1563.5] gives 31.9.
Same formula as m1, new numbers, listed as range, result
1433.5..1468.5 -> 26.5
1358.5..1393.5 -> 25.42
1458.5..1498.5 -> 26.98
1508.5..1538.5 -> 29.31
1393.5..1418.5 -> 25.86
